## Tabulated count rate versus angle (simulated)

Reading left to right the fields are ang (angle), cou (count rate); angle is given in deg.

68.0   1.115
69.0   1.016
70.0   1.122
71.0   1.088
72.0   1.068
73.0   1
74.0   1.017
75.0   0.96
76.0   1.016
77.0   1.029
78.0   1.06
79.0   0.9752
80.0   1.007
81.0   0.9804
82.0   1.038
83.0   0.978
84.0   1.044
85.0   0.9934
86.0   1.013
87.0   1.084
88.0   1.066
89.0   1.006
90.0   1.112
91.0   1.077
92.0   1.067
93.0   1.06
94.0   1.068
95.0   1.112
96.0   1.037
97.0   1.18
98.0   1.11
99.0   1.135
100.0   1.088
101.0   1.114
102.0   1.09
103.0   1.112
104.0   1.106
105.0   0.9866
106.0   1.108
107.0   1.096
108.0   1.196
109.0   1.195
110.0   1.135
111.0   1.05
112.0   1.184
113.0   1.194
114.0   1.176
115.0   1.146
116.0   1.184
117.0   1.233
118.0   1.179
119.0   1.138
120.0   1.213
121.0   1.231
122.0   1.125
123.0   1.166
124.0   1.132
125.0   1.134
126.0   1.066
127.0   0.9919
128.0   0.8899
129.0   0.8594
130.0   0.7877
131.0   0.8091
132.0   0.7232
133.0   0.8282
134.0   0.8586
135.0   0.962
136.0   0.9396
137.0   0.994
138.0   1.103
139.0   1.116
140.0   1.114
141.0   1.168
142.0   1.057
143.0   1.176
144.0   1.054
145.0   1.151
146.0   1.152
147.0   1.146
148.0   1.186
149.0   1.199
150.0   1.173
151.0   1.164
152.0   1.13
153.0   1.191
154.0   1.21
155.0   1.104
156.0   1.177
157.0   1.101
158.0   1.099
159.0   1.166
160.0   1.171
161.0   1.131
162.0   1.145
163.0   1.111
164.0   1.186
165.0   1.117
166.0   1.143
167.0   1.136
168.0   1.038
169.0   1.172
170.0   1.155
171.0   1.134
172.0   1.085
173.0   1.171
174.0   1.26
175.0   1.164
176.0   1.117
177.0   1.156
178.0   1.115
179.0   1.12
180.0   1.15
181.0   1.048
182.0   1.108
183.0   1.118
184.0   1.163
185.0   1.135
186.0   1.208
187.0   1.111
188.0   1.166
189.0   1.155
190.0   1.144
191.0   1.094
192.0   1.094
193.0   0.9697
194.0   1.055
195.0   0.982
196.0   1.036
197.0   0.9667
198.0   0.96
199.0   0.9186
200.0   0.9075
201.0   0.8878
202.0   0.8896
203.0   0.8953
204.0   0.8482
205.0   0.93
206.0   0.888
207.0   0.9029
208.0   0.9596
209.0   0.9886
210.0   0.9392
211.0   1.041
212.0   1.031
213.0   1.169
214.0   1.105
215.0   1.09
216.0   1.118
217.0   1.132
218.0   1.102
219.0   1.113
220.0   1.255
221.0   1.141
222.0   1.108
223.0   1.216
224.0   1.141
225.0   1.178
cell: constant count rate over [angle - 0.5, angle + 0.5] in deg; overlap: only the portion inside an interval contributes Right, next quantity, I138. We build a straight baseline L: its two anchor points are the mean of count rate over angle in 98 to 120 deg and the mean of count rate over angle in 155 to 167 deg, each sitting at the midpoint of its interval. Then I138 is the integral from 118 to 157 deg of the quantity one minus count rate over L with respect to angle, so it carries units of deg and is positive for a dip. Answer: 2.3 deg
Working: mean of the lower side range 1.14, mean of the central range 1.07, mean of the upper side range 1.14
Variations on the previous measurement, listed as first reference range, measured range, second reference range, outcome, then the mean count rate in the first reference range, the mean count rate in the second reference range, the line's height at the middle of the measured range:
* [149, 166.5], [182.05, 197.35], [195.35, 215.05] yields -1.0 deg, 1.15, 0.965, 1.03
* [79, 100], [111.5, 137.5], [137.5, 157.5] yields 1.5 deg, 1.06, 1.14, 1.11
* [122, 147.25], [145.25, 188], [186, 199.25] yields -4.3 deg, 1.02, 1.06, 1.04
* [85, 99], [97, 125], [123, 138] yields -3.7 deg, 1.08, 0.941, 1.01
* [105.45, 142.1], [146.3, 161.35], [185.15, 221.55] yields -1.5 deg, 1.07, 1.03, 1.05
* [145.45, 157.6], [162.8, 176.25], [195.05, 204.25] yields -0.9 deg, 1.16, 0.928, 1.07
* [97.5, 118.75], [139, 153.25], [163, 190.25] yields -0.1 deg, 1.13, 1.14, 1.14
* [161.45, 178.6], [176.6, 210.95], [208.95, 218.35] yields 2.4 deg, 1.14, 1.08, 1.11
